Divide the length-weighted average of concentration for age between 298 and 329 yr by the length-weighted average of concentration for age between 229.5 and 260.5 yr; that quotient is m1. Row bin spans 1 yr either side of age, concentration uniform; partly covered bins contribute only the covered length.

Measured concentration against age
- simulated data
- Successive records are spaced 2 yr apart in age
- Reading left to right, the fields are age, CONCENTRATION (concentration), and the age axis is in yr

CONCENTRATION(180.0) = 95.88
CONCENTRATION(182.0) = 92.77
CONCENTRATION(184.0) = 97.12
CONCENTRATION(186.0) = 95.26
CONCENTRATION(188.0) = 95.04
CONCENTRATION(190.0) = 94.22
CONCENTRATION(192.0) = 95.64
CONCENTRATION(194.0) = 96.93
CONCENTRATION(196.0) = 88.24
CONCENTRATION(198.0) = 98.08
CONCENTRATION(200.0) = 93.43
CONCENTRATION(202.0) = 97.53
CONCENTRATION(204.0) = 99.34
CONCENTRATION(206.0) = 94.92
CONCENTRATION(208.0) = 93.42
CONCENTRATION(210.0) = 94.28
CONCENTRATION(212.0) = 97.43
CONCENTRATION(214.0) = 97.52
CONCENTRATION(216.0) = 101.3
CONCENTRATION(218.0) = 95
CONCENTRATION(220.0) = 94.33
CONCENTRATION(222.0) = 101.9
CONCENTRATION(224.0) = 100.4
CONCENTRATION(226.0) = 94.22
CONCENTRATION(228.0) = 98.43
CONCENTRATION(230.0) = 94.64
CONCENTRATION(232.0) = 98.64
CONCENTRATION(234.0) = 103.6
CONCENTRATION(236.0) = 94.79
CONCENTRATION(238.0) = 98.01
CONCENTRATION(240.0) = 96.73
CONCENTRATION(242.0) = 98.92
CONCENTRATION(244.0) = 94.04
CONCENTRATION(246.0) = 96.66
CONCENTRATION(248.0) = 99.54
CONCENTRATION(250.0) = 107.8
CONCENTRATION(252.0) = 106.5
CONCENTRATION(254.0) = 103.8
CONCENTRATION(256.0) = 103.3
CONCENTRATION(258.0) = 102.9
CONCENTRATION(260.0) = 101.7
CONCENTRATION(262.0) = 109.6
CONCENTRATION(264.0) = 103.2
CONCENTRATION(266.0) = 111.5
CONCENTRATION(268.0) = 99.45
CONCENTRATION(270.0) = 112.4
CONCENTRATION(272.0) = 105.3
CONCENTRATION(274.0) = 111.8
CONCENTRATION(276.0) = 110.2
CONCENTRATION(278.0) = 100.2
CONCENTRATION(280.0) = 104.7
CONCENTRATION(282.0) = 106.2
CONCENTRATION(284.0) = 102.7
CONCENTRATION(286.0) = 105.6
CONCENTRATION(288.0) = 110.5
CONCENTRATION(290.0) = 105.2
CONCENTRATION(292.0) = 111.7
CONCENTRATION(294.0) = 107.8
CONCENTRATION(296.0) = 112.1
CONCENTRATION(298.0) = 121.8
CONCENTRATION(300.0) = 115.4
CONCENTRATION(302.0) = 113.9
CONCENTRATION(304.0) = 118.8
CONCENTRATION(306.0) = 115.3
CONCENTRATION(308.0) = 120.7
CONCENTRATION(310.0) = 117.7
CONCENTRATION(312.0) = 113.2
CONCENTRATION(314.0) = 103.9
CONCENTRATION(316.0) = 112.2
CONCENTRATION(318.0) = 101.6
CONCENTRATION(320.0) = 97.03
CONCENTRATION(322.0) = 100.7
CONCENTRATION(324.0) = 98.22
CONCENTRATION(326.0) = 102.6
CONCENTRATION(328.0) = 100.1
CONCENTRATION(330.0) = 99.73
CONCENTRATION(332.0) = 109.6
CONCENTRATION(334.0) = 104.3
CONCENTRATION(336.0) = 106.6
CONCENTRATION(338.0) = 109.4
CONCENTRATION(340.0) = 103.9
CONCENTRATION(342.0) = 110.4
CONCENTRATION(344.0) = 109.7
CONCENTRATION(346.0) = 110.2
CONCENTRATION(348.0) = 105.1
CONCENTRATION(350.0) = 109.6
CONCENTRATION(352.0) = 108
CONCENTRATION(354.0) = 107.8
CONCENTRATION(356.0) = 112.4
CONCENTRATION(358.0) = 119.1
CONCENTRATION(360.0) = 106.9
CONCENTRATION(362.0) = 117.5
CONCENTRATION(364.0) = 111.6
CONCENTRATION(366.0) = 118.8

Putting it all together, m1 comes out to 1.09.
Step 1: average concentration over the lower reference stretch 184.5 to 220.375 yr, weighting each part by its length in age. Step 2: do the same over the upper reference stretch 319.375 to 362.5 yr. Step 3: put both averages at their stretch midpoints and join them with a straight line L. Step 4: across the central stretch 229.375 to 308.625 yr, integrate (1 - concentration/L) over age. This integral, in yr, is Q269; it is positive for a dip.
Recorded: -3.8 yr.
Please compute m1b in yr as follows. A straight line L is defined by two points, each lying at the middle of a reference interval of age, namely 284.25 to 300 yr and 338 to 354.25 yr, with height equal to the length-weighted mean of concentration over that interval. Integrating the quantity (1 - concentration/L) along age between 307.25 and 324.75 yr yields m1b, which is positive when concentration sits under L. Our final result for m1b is 0.4 yr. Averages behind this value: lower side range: 111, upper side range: 108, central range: 107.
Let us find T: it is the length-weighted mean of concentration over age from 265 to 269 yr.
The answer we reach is 105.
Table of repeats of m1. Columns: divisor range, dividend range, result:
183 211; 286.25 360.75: 1.14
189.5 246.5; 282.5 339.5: 1.12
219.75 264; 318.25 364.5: 1.07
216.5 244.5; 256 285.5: 1.08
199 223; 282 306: 1.15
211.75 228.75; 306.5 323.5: 1.11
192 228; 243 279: 1.08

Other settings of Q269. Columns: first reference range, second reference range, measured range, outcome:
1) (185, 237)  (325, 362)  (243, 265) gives -0.54 yr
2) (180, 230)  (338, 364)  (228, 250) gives 0.28 yr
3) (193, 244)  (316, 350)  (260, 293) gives -1.94 yr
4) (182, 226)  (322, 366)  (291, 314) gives -2.30 yr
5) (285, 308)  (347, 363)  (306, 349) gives 1.95 yr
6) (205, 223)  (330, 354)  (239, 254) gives -0.12 yr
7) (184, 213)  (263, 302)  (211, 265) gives 0.90 yr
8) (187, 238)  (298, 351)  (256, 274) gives -0.68 yr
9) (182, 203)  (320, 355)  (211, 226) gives -0.17 yr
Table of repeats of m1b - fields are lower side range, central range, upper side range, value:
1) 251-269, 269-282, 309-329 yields -0.33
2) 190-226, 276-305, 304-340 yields -1.61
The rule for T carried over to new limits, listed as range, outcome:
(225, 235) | 97.9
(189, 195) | 95.6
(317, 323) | 99.8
